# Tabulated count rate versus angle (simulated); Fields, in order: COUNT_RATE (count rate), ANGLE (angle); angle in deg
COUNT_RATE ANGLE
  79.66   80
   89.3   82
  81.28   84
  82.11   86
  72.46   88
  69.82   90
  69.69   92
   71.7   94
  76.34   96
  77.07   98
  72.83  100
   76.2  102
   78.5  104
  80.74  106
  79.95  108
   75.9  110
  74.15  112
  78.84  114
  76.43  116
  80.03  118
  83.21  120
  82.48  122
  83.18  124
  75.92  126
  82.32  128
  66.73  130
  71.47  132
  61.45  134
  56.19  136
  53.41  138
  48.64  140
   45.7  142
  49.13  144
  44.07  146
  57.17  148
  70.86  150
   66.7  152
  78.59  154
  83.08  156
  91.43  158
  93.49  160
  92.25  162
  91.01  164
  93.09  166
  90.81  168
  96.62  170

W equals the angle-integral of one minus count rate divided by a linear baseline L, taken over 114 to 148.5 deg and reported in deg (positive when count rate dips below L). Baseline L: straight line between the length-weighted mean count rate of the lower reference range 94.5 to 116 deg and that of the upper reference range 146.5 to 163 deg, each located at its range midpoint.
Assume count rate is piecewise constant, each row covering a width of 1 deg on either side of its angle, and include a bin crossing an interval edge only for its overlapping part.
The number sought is 5.0 deg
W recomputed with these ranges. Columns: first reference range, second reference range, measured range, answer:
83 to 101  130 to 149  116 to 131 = -4.23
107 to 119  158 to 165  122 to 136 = 1.58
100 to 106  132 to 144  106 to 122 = -2.06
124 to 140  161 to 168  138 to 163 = 4.34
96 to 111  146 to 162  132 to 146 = 4.27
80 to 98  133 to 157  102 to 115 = -1.30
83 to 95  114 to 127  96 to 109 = -0.09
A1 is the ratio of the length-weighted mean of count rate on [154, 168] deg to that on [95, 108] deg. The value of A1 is 1.2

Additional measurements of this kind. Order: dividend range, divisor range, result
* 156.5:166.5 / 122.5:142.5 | 1.40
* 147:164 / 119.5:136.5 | 1.08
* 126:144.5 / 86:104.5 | 0.82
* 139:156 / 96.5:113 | 0.77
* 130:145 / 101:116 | 0.72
